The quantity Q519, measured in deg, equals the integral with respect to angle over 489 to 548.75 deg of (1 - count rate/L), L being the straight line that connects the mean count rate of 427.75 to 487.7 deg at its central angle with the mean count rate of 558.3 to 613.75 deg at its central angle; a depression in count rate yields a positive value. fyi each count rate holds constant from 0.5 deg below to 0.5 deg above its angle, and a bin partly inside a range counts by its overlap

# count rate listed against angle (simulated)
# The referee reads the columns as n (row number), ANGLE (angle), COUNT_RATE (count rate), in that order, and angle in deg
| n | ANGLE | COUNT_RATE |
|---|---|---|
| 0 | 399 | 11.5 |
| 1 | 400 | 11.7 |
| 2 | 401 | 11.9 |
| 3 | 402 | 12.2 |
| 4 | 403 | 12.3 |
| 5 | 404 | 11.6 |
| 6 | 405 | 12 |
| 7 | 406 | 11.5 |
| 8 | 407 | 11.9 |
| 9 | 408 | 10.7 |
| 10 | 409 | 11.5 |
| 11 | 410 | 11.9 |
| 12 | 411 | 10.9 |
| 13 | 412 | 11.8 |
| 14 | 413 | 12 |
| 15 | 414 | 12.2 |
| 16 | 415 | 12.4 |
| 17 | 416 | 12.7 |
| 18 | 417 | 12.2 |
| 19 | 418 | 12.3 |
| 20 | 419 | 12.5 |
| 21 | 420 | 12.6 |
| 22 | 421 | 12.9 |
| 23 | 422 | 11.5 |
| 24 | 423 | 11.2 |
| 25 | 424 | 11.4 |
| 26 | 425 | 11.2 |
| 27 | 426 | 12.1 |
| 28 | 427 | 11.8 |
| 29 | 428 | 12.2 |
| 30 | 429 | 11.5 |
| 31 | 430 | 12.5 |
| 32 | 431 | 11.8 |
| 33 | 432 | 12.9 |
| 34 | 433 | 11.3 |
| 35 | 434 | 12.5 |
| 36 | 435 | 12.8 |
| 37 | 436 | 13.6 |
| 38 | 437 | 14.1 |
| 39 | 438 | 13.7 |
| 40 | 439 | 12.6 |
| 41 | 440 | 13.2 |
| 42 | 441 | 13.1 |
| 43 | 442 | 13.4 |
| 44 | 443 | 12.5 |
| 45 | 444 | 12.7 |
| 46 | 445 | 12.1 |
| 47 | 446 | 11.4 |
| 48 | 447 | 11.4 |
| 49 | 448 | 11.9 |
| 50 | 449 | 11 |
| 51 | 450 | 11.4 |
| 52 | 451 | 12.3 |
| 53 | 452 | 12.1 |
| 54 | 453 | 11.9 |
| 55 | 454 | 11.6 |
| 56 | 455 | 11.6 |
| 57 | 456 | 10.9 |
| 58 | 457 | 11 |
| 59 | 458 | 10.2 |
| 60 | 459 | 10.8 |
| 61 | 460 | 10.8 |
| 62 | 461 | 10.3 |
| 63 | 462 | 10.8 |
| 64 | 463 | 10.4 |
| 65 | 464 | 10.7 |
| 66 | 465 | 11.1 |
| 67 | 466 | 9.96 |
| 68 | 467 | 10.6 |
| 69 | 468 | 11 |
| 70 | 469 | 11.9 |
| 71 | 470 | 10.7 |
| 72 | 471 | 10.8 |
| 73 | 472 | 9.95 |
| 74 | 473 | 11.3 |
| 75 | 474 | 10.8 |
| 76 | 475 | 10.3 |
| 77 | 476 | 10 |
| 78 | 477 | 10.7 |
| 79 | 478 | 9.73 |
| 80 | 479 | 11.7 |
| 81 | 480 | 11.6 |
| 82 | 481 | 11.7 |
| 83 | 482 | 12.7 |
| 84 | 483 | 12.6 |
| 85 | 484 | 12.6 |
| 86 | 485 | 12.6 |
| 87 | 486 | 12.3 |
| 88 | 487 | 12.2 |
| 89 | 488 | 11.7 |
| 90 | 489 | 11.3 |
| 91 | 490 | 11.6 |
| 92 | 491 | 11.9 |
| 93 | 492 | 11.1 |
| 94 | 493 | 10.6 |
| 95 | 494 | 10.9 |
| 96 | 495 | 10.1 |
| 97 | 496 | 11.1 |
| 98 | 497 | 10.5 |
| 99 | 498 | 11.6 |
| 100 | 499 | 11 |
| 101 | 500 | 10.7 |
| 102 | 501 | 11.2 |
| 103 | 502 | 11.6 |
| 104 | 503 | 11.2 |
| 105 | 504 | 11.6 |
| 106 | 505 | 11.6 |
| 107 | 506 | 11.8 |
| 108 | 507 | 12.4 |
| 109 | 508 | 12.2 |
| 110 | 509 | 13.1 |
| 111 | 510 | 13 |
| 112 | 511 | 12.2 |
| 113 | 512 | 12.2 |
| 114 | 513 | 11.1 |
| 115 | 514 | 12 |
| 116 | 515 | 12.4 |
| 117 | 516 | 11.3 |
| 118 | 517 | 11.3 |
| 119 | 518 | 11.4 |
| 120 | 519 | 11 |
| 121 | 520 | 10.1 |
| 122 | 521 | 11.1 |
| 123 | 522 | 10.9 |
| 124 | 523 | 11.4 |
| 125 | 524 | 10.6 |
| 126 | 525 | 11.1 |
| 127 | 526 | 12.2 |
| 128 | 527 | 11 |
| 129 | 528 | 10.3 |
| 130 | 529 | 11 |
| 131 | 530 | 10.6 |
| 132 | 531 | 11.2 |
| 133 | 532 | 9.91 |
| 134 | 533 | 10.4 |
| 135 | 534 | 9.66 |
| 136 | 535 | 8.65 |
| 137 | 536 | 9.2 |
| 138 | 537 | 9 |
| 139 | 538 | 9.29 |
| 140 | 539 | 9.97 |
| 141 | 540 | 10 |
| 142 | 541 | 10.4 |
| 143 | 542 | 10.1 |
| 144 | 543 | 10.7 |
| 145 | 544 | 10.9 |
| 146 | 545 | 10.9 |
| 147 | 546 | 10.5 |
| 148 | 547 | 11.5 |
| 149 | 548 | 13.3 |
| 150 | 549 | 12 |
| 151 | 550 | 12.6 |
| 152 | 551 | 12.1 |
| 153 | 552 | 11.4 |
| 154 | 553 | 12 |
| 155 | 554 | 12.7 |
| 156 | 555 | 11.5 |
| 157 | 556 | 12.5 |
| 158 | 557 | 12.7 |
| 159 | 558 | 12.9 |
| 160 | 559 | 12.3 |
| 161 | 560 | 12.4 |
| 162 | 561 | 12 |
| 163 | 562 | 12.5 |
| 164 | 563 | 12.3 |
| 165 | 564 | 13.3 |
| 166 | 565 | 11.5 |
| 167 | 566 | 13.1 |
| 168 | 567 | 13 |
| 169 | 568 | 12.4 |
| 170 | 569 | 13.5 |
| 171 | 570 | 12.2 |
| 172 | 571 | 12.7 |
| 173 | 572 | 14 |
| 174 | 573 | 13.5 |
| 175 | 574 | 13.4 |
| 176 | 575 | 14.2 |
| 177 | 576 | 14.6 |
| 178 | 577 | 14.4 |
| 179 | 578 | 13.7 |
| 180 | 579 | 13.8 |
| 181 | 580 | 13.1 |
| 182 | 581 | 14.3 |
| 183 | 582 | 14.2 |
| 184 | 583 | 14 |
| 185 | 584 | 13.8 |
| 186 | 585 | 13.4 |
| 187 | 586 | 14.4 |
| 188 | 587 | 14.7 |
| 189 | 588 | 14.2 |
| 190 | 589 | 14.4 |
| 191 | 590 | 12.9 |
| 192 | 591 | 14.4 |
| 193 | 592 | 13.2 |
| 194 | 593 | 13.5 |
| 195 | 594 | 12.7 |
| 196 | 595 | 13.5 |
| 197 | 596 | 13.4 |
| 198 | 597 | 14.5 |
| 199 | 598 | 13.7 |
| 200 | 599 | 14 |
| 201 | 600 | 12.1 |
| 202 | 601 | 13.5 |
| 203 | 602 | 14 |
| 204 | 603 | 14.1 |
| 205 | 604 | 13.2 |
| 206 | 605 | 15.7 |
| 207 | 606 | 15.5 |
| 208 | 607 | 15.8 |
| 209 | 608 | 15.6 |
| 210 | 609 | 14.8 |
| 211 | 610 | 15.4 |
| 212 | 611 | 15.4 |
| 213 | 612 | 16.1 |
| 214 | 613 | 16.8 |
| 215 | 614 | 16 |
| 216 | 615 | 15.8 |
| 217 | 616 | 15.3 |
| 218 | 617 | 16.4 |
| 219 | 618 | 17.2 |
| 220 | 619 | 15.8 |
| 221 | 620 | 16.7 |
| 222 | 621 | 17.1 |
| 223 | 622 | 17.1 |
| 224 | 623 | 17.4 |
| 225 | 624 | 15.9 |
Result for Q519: 7.64 deg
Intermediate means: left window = 11.7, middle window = 11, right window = 13.8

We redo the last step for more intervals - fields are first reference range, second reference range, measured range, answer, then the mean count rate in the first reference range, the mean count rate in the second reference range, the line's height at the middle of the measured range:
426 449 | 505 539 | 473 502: 0.76 deg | 12.5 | 11.1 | 11.6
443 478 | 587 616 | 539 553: 2.01 deg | 11.1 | 14.5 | 13.1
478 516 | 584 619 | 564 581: 0.54 deg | 11.7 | 14.6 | 13.8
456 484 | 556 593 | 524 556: 4.33 deg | 10.9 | 13.4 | 12.6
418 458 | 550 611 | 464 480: 2.22 deg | 12.1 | 13.5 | 12.5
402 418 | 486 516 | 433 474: 0.34 deg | 11.9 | 11.6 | 11.7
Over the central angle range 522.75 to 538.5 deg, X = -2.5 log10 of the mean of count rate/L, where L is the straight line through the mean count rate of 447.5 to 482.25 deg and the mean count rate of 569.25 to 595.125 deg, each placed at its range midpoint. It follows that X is 0.21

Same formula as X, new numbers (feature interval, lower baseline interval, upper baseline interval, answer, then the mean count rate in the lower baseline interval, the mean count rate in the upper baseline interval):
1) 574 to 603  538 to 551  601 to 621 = 0.01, 11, 15.5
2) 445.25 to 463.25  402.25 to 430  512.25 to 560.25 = 0.04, 11.9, 11.1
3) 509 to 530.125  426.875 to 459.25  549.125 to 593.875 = 0.12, 12.1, 13.2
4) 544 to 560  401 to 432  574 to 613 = 0.14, 11.9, 14.2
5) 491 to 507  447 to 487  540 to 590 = 0.05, 11.2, 12.7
